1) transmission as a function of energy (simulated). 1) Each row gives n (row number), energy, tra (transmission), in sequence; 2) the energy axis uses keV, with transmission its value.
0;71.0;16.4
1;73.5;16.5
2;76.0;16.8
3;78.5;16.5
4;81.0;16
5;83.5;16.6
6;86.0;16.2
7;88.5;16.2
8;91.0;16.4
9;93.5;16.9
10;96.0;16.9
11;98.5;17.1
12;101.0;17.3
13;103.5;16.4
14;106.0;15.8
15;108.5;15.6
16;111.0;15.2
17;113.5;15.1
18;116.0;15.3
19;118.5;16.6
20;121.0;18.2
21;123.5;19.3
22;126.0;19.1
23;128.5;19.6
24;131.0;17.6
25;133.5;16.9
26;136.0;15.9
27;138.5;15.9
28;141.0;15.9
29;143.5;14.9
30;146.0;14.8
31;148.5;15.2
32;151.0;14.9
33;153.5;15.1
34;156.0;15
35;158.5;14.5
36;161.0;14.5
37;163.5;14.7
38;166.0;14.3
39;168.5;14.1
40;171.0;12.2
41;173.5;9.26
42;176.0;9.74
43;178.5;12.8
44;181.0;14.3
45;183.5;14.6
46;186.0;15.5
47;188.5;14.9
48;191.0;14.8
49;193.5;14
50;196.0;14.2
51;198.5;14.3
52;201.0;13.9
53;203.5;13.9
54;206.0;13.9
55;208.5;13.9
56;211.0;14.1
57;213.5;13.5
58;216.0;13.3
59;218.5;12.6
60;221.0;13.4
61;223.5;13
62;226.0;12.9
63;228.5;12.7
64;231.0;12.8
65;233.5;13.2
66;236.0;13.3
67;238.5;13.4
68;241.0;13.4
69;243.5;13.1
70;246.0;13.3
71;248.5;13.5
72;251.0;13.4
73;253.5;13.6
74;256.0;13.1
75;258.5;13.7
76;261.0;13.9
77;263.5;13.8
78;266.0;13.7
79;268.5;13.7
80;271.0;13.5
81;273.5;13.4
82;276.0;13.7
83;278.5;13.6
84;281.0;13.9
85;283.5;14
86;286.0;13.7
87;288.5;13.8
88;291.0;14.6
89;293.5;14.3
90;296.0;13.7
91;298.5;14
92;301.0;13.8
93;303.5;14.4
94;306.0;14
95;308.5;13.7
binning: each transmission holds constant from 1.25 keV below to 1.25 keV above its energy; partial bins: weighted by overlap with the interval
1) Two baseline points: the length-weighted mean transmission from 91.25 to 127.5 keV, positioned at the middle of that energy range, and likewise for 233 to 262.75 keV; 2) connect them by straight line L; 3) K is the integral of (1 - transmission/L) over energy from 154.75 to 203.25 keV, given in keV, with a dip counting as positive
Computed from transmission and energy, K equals 4.2 keV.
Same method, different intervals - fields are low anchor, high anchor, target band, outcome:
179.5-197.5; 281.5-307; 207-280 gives 4.56 keV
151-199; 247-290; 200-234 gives 0.98 keV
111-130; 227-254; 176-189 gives 1.12 keV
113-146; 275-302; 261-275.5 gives 0.66 keV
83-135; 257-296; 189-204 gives 1.02 keV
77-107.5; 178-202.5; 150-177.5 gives 2.77 keV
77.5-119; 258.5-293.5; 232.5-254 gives 1.36 keV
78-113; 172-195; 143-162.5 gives -0.66 keV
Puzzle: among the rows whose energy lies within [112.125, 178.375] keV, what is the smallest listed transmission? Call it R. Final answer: 9.26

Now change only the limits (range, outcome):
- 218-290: 12.6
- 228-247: 12.7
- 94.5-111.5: 15.2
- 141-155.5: 14.8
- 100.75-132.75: 15.1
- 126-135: 16.9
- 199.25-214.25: 13.5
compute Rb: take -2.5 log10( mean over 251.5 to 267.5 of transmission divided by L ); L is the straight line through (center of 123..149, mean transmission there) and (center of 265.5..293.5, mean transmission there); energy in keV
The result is 0.047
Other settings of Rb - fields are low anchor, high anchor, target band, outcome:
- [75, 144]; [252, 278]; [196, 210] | 0.06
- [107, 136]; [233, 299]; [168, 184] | 0.27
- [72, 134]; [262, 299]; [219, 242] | 0.12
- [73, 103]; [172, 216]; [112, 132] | -0.13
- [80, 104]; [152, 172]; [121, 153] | -0.10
